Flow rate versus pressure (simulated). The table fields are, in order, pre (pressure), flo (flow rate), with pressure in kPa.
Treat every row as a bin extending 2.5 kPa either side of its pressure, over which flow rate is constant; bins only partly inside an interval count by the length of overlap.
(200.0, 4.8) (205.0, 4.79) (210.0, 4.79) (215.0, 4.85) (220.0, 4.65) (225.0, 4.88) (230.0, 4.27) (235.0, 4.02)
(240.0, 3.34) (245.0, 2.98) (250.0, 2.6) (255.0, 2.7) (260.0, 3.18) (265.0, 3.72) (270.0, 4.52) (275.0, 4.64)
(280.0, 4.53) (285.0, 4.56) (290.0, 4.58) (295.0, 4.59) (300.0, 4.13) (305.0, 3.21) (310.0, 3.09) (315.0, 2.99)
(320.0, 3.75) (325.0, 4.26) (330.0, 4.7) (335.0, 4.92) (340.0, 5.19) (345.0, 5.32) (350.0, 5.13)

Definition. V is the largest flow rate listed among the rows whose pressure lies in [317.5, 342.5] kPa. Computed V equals 5.19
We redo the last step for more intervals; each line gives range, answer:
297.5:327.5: 4.26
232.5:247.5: 4.02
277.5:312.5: 4.59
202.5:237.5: 4.88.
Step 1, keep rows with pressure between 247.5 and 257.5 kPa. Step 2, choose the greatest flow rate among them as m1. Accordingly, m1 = 2.7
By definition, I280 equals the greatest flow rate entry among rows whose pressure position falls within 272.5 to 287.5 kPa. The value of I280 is 4.64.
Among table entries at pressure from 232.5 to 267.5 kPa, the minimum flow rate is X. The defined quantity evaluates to 2.6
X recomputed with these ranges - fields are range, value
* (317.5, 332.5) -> 3.75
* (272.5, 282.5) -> 4.53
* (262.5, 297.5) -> 3.72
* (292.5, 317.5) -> 2.99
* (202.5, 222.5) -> 4.65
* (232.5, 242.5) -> 3.34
